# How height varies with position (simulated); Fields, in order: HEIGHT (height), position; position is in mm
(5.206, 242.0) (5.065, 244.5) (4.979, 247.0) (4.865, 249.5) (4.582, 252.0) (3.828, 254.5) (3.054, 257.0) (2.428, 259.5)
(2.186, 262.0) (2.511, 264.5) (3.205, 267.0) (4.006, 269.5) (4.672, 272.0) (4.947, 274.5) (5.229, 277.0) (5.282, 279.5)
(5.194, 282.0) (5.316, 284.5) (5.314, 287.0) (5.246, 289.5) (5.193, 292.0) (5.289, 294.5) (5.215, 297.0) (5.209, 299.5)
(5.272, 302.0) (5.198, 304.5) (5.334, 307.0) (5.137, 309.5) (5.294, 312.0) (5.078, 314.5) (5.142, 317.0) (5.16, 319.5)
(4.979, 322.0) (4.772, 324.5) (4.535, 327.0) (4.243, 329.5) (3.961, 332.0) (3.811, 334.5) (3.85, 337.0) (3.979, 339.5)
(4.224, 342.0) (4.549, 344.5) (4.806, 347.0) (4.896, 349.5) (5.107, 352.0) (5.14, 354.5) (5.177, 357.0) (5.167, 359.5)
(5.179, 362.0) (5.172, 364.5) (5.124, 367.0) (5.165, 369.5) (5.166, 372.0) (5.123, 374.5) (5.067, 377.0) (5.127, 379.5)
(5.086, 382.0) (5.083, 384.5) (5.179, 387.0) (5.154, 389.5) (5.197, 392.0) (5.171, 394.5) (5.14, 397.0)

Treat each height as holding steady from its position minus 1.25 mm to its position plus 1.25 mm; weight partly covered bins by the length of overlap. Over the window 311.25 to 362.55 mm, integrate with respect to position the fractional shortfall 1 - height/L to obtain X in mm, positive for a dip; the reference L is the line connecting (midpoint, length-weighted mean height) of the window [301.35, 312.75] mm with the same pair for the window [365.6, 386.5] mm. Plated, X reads 4.8 mm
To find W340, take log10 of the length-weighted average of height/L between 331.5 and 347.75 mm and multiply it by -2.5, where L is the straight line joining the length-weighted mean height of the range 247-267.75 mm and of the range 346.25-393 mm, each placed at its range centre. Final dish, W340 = 0.13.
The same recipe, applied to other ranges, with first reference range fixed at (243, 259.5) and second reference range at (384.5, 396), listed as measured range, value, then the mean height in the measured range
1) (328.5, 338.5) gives 0.21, 3.96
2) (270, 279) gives -0.11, 4.9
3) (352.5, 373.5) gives -0.04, 5.16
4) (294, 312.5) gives -0.14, 5.24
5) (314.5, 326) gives -0.07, 5.01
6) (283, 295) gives -0.17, 5.27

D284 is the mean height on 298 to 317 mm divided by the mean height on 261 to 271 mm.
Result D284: 1.7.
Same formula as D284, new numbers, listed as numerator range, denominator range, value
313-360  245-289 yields 1.10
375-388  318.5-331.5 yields 1.09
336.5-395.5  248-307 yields 1.10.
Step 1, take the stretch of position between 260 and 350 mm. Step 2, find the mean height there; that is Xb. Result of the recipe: 4.65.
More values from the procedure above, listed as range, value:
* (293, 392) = 4.93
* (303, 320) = 5.19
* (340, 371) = 4.95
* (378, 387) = 5.11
